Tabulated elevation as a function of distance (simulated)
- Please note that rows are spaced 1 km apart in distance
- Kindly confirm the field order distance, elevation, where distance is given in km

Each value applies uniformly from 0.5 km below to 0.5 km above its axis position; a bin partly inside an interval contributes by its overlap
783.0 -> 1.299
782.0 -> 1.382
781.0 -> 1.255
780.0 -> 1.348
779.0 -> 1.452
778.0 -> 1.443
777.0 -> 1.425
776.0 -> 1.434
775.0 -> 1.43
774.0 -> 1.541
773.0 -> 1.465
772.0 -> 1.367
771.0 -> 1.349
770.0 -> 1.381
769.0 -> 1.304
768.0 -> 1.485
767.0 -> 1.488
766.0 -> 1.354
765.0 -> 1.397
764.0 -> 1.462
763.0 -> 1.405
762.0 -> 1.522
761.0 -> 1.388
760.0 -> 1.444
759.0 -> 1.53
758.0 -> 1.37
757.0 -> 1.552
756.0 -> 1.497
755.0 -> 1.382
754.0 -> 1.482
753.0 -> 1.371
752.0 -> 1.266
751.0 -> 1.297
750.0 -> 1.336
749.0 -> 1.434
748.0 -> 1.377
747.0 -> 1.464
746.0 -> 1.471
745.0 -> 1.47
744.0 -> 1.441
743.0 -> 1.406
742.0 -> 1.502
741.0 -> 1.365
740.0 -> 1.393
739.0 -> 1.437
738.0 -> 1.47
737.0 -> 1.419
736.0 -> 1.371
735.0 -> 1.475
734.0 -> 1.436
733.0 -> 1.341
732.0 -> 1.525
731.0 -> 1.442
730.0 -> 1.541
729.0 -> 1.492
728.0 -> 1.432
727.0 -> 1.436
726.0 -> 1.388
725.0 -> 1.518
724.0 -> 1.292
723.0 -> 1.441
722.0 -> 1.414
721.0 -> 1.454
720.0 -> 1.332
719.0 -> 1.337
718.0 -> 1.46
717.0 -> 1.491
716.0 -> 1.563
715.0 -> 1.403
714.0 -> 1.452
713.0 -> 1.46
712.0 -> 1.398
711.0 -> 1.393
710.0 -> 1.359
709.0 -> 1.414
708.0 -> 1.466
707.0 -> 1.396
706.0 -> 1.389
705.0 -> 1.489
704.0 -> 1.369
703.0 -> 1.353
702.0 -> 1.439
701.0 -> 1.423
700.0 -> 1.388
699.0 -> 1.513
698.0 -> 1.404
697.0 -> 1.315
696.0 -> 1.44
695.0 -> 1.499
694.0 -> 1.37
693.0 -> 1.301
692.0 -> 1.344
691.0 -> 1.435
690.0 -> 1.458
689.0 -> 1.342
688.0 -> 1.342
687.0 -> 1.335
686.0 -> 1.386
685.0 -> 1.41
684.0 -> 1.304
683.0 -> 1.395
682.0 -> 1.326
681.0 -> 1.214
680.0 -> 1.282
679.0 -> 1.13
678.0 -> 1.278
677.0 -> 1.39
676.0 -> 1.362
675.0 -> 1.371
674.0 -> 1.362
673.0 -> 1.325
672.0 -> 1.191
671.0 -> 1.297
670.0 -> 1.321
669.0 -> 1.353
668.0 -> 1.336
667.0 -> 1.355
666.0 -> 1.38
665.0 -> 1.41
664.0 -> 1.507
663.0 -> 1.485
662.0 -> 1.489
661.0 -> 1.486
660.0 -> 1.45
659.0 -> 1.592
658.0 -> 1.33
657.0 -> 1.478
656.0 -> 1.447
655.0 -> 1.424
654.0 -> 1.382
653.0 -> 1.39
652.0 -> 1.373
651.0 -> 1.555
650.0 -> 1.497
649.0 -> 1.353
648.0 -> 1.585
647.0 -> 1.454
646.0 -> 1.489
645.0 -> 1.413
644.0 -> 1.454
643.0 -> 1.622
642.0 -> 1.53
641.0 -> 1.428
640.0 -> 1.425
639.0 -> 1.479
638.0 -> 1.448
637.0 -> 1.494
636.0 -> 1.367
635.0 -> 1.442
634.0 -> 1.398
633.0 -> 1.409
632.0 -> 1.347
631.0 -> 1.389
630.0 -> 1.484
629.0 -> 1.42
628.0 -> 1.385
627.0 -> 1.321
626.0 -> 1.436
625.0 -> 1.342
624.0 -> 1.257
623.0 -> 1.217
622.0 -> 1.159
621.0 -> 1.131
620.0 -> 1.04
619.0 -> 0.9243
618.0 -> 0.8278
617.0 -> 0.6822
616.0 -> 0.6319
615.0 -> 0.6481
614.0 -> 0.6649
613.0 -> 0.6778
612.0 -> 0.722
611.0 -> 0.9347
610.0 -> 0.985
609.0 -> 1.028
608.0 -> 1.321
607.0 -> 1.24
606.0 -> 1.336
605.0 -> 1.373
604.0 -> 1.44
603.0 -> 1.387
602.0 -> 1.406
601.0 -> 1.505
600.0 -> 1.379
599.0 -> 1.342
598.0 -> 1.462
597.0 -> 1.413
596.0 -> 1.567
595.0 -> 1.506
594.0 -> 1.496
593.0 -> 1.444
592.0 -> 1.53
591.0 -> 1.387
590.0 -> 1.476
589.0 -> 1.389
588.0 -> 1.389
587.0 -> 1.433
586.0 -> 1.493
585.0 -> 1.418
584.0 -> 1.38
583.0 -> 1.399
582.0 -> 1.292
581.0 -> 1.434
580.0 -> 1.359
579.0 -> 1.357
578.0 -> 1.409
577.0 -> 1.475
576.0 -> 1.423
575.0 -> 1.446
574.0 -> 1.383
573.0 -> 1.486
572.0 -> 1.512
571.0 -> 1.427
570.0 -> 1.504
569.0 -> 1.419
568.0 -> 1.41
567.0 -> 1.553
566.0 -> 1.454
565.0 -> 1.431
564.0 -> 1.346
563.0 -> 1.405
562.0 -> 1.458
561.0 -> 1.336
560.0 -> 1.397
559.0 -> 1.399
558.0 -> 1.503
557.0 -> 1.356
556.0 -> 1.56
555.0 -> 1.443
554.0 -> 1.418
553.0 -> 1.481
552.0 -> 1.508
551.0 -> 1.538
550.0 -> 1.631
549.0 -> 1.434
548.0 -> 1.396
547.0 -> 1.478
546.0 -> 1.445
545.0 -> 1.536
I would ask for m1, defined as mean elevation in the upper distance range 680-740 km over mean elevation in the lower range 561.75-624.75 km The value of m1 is 1.1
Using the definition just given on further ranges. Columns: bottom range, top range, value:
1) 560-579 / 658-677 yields 0.97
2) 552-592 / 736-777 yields 1.00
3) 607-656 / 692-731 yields 1.13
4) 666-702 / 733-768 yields 1.05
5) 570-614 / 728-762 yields 1.06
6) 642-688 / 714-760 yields 1.02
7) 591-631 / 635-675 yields 1.18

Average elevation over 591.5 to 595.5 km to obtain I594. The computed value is 1.49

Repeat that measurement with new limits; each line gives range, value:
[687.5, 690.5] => 1.38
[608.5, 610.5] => 1.01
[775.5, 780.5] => 1.42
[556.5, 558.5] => 1.43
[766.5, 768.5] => 1.49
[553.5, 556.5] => 1.47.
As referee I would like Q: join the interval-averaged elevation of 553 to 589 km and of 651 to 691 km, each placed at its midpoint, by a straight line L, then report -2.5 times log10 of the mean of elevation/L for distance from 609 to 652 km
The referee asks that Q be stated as 0.12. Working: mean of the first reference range 1.43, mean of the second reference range 1.37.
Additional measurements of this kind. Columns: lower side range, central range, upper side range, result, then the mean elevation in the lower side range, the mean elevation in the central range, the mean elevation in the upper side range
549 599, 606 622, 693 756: 0.485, 1.44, 0.919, 1.42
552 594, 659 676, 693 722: 0.026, 1.43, 1.39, 1.42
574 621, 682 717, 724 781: -0.028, 1.26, 1.4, 1.43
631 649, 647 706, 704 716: 0.037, 1.45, 1.39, 1.42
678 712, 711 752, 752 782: -0.022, 1.38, 1.43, 1.42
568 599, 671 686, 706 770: 0.093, 1.43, 1.31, 1.43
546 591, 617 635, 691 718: 0.143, 1.44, 1.25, 1.42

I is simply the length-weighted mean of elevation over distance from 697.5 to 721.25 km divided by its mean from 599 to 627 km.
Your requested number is 1.28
